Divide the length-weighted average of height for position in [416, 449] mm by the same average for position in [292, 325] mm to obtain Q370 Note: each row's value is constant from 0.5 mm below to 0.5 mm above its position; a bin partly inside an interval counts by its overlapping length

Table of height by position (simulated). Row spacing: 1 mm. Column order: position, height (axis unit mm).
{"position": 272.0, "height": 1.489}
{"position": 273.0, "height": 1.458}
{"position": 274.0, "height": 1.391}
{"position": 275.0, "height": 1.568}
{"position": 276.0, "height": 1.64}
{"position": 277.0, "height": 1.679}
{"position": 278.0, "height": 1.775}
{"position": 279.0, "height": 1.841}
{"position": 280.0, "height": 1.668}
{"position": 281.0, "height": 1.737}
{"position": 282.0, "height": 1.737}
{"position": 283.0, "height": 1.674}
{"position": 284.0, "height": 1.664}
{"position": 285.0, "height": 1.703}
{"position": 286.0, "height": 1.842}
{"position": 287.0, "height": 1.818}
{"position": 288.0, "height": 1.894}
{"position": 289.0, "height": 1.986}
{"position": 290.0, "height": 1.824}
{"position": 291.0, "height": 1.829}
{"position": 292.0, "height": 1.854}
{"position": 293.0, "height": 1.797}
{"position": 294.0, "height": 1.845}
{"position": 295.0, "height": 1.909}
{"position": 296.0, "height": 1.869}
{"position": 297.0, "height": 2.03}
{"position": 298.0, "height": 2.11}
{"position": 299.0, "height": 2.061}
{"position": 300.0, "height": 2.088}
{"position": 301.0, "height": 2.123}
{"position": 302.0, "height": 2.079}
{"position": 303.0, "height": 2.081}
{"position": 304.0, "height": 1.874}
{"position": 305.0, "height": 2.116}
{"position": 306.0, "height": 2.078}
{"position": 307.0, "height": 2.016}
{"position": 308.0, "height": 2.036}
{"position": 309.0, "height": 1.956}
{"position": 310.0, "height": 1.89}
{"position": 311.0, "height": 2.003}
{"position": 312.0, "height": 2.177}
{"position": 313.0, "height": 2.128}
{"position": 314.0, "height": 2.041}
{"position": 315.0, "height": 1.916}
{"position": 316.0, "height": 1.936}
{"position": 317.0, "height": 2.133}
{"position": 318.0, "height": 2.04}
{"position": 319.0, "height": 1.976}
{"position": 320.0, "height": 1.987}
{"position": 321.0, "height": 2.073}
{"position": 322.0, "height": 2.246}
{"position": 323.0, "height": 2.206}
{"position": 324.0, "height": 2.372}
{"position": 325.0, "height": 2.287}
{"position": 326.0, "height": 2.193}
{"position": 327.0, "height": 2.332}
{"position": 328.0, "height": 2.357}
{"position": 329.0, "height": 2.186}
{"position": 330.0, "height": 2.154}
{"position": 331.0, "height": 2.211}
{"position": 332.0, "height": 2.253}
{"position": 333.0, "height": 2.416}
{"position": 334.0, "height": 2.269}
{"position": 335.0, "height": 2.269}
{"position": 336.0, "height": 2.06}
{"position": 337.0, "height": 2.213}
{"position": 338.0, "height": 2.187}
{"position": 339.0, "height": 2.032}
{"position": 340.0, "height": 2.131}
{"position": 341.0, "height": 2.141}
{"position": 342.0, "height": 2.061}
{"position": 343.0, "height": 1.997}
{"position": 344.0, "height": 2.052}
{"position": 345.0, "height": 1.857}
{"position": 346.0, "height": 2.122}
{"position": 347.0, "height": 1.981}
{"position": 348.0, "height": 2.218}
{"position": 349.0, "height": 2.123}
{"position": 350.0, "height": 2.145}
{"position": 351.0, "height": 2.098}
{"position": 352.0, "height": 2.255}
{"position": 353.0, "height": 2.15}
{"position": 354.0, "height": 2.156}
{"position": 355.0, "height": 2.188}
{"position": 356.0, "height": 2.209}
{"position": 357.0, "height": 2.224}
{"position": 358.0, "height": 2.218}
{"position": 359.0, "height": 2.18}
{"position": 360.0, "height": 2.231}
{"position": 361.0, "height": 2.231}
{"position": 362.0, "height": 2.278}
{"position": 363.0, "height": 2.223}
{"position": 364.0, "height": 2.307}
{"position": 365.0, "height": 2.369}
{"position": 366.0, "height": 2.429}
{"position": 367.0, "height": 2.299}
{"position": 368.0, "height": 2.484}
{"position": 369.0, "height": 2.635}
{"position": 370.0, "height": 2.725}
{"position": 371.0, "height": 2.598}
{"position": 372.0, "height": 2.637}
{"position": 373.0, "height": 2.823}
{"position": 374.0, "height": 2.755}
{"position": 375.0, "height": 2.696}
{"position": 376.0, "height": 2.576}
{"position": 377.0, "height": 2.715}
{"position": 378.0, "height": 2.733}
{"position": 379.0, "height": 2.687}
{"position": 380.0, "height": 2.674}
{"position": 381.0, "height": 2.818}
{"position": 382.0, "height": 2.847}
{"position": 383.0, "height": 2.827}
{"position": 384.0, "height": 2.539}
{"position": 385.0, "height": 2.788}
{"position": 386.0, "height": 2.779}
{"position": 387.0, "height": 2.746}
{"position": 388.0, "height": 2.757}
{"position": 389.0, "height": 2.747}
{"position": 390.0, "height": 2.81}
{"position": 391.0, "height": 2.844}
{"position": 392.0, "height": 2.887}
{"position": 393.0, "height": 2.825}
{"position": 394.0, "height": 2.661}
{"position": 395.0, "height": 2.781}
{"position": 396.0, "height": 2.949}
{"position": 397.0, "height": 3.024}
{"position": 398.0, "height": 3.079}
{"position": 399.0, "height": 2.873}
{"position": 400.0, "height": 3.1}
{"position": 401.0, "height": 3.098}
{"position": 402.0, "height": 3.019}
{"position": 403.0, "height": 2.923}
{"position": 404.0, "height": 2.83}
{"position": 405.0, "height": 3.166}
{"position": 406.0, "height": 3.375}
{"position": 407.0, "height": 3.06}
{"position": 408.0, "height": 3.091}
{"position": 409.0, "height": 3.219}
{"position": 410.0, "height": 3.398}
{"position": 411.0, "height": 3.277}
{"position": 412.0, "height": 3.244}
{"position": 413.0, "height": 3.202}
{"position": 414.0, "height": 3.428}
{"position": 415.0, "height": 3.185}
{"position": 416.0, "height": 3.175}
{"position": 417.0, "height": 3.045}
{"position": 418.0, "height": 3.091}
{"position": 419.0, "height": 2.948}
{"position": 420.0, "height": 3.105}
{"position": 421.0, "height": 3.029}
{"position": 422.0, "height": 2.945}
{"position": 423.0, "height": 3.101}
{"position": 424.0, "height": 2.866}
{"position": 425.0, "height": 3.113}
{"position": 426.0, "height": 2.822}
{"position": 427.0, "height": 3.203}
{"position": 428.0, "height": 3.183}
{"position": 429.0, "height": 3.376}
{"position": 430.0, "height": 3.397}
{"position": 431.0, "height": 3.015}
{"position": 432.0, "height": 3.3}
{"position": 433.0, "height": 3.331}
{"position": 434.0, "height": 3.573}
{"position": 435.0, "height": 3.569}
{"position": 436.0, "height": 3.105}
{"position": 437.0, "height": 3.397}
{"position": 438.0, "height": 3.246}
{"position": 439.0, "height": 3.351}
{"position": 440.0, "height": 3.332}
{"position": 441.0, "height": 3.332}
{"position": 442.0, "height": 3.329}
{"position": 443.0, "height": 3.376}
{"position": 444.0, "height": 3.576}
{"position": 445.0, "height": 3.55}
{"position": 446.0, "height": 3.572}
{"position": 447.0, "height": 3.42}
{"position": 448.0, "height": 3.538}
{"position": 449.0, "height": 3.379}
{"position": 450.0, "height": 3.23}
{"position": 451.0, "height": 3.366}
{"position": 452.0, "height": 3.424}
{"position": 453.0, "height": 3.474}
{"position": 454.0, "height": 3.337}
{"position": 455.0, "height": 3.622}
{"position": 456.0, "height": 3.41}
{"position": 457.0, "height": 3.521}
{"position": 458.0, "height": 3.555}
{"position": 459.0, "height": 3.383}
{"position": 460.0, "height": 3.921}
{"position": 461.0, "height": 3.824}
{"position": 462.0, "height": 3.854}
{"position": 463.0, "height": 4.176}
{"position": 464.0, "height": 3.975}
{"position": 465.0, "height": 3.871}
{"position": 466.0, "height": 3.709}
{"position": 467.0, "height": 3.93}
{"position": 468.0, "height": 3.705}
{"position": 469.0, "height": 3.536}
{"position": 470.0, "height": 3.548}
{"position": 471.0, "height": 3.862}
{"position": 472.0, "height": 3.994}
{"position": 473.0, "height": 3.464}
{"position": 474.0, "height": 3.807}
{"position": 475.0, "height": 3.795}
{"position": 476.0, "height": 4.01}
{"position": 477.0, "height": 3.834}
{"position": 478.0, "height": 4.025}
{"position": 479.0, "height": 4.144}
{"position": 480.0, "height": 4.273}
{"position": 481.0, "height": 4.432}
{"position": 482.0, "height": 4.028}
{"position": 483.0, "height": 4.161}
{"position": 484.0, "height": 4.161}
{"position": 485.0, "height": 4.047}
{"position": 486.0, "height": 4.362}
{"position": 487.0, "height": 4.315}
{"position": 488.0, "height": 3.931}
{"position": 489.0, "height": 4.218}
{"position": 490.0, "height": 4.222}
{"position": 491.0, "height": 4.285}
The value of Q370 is 1.60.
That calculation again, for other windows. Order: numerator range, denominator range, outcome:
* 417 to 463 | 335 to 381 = 1.44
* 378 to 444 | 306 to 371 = 1.41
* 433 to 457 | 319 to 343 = 1.56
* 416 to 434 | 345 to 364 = 1.44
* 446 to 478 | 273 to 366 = 1.80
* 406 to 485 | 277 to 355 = 1.71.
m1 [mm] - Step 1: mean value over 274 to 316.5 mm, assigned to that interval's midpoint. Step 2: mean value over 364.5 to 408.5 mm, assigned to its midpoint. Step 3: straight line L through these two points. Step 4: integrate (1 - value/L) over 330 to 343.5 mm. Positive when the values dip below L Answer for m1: 0.8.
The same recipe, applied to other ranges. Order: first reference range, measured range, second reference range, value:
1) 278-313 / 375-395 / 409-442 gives 0.41 mm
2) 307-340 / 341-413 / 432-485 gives 3.64 mm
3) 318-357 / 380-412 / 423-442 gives -1.21 mm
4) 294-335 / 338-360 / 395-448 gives 2.97 mm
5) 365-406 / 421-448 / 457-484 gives 1.03 mm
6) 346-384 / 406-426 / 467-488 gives -0.06 mm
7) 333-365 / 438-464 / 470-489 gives 0.75 mm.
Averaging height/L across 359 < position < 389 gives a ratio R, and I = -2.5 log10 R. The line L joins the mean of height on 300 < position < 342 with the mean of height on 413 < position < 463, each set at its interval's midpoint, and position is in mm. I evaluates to 0.04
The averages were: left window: 2.12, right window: 3.34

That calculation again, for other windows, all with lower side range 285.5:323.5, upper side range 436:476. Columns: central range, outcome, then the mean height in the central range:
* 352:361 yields 0.16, 2.2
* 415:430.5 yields 0.05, 3.1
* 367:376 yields 0.02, 2.64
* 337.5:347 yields 0.16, 2.06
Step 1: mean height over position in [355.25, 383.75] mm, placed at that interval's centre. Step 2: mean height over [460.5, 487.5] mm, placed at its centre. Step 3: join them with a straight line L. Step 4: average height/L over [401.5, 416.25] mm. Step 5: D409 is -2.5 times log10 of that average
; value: -0.040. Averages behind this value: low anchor 2.51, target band 3.17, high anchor 3.96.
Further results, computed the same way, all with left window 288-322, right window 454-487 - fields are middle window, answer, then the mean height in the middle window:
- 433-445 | 0.041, 3.39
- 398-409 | 0.018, 3.06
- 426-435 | 0.043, 3.29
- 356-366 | 0.167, 2.26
